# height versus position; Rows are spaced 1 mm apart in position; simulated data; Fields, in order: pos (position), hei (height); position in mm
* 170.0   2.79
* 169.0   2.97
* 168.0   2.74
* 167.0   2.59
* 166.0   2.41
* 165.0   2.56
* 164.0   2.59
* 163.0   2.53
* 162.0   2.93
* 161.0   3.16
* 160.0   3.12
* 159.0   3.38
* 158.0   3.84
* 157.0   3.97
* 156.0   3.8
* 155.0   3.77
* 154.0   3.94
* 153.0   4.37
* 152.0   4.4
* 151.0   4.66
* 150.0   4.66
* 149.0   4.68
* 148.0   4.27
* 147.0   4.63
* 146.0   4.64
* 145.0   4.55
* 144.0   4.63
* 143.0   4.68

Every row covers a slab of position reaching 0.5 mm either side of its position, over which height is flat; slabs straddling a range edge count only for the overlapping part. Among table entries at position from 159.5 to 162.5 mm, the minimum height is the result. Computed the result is 2.93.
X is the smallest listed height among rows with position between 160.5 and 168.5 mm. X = 2.41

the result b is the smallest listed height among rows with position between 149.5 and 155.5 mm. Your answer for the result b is 3.77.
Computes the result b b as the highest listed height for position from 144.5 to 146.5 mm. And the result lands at 4.64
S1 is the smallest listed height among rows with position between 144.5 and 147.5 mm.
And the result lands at 4.55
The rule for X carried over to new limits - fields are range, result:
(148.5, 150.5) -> 4.66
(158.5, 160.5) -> 3.12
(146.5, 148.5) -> 4.27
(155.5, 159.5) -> 3.38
